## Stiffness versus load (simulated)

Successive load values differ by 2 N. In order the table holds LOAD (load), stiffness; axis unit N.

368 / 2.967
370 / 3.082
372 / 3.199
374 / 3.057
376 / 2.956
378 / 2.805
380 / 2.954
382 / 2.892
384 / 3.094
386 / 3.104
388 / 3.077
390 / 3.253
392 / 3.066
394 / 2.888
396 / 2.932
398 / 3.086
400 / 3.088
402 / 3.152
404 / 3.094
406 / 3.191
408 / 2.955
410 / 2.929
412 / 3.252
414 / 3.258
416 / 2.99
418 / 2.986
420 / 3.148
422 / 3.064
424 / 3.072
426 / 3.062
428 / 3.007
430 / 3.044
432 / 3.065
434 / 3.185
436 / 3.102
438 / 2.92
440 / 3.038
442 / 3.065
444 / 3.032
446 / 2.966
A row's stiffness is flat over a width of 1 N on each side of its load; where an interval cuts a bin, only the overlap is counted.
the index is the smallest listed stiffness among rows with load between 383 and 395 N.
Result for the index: 2.888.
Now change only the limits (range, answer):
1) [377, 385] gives 2.805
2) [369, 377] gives 2.956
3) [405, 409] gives 2.955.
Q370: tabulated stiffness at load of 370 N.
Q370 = 3.082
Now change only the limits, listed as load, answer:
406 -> 3.191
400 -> 3.088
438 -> 2.92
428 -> 3.007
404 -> 3.094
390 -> 3.253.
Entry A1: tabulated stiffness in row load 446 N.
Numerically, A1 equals 2.966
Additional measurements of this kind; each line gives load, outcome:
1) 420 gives 3.148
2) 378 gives 2.805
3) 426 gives 3.062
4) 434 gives 3.185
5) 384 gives 3.094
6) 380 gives 2.954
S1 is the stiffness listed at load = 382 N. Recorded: 2.892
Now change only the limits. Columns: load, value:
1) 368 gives 2.967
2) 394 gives 2.888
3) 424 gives 3.072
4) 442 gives 3.065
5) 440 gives 3.038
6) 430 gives 3.044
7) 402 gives 3.152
